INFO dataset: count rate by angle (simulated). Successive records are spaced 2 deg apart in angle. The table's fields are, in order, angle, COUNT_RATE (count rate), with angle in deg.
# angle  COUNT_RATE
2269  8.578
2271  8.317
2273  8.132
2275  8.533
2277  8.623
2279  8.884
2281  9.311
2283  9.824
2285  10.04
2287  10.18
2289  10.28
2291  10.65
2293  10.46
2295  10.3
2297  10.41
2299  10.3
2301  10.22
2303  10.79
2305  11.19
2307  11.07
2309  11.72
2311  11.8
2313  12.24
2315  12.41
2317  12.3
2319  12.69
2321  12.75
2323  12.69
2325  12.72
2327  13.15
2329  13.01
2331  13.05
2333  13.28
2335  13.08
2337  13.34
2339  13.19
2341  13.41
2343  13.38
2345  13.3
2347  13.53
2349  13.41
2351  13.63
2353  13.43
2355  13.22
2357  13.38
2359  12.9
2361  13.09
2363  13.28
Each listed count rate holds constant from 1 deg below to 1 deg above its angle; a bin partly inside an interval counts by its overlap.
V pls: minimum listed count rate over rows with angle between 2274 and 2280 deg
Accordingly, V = 8.533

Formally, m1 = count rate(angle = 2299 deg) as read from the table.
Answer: 10.3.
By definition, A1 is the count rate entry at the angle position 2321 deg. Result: 12.75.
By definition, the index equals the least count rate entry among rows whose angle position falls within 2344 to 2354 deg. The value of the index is 13.3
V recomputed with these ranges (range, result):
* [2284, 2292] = 10.04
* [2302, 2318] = 10.79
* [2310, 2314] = 11.8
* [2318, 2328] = 12.69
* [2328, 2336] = 13.01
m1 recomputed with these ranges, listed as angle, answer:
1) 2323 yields 12.69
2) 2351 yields 13.63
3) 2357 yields 13.38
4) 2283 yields 9.824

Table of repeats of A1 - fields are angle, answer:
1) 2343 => 13.38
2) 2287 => 10.18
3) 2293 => 10.46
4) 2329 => 13.01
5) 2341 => 13.41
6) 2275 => 8.533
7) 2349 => 13.41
